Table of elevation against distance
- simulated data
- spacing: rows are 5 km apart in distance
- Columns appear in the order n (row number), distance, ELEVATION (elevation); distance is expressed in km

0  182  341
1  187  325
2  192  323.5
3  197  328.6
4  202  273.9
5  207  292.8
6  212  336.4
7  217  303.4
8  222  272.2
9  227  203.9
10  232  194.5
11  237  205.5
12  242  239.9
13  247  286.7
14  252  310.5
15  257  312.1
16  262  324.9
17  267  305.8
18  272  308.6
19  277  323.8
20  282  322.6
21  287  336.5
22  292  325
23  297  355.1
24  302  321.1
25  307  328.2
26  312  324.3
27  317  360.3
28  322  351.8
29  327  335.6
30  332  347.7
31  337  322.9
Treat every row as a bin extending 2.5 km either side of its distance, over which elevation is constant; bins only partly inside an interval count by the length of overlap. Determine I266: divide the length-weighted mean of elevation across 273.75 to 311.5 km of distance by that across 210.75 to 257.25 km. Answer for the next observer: 1.3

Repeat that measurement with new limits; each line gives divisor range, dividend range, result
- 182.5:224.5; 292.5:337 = 1.10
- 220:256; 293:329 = 1.37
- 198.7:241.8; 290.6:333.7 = 1.30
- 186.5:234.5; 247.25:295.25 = 1.12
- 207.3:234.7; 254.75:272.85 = 1.19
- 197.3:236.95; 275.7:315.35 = 1.23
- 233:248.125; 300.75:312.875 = 1.38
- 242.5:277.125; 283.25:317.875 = 1.09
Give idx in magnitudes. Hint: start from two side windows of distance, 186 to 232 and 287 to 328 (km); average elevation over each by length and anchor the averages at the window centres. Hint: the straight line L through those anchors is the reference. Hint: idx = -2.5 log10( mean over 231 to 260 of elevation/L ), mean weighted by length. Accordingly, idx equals 0.17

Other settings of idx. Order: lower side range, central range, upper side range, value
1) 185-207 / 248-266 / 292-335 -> 0.04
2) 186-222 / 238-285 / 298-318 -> 0.07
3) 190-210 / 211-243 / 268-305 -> 0.25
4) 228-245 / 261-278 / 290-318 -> -0.15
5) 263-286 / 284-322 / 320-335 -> -0.02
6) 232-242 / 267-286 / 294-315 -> -0.13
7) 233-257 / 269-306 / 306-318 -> -0.06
